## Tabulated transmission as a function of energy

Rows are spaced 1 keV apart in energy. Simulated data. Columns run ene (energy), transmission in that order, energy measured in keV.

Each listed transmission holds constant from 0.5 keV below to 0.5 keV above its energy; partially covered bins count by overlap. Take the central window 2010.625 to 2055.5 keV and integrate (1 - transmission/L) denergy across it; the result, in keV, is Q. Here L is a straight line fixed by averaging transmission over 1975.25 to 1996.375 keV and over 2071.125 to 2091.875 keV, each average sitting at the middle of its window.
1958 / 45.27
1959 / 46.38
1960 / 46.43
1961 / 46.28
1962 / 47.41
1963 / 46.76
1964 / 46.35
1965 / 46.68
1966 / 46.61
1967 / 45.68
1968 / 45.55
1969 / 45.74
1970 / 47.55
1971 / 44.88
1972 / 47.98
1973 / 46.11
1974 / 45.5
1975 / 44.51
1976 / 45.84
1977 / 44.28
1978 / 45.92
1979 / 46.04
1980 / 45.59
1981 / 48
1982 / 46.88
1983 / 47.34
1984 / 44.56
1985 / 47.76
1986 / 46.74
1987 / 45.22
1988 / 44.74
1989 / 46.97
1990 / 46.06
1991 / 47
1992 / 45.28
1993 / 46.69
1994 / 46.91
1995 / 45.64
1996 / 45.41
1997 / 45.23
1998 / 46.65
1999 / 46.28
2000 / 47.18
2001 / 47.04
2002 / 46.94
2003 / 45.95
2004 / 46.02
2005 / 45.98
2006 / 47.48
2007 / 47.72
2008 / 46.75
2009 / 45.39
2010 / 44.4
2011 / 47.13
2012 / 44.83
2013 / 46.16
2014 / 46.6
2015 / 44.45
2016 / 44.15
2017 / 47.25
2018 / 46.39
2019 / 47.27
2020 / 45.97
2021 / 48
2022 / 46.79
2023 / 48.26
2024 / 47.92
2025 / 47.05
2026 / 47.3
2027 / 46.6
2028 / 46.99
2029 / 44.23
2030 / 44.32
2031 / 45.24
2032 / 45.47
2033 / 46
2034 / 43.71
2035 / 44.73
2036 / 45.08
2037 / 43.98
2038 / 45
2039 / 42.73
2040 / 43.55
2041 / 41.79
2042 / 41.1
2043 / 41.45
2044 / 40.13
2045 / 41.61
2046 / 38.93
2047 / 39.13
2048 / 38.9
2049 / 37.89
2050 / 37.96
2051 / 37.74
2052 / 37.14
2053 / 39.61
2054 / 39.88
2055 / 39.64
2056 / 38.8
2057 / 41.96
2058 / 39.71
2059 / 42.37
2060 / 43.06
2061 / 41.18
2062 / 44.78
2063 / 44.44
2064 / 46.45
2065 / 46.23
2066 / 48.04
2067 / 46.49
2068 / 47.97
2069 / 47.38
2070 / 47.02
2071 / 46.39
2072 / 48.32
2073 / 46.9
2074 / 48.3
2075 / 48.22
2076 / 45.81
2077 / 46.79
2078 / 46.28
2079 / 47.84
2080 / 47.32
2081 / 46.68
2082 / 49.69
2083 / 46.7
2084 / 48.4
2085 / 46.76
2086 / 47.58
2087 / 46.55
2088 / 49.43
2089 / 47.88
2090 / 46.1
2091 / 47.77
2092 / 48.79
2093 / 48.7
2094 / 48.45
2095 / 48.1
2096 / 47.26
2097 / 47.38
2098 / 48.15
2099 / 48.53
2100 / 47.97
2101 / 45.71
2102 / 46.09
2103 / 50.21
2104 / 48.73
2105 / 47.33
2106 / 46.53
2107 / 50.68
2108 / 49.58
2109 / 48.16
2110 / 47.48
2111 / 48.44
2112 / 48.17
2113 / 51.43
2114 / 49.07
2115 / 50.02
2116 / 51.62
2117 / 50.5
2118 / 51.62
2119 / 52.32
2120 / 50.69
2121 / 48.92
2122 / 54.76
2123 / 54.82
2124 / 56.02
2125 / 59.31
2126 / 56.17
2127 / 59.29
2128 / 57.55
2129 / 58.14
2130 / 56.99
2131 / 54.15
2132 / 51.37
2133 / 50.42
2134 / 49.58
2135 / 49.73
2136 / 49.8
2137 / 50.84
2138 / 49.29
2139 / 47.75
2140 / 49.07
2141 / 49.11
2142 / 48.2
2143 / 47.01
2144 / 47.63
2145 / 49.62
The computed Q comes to 3.0 keV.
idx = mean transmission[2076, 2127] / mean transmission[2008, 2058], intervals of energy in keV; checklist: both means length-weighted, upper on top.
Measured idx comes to 1.1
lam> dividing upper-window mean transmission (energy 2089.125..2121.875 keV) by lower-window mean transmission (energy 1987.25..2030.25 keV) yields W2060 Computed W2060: 1.05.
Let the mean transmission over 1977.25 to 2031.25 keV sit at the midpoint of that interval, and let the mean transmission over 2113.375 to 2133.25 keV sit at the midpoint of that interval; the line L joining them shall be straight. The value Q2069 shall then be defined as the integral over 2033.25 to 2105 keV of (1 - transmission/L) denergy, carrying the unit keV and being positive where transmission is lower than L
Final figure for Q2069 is 7.8 keV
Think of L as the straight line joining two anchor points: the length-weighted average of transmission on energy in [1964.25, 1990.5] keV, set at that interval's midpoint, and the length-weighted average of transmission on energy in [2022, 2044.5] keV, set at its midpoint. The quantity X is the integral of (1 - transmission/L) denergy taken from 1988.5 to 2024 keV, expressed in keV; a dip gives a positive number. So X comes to -0.8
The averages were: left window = 46.1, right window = 44.7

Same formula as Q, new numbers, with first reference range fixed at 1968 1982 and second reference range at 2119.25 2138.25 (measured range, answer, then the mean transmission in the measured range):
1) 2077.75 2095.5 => 1.30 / 47.7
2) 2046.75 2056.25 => 2.13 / 38.7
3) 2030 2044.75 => 1.66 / 43.6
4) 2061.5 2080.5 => 1.45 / 46.9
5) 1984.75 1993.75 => 0.09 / 46.2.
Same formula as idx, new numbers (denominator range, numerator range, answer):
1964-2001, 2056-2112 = 1.02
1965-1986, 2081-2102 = 1.03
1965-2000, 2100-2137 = 1.11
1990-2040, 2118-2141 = 1.15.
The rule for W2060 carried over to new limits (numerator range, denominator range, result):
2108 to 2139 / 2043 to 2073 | 1.23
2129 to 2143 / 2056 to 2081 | 1.11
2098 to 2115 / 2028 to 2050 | 1.14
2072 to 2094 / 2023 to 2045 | 1.07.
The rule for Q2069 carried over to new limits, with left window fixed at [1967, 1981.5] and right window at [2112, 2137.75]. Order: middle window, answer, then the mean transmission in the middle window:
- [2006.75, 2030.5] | 0.83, 46.3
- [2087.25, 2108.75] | 1.50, 48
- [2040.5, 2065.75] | 4.40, 40.9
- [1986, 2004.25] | 0.28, 46.2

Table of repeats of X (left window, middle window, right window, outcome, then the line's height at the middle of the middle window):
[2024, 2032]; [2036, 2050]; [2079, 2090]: 1.6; 46.5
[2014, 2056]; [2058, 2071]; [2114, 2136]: 0.4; 46.7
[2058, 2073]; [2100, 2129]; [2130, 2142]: -1.4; 48.9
